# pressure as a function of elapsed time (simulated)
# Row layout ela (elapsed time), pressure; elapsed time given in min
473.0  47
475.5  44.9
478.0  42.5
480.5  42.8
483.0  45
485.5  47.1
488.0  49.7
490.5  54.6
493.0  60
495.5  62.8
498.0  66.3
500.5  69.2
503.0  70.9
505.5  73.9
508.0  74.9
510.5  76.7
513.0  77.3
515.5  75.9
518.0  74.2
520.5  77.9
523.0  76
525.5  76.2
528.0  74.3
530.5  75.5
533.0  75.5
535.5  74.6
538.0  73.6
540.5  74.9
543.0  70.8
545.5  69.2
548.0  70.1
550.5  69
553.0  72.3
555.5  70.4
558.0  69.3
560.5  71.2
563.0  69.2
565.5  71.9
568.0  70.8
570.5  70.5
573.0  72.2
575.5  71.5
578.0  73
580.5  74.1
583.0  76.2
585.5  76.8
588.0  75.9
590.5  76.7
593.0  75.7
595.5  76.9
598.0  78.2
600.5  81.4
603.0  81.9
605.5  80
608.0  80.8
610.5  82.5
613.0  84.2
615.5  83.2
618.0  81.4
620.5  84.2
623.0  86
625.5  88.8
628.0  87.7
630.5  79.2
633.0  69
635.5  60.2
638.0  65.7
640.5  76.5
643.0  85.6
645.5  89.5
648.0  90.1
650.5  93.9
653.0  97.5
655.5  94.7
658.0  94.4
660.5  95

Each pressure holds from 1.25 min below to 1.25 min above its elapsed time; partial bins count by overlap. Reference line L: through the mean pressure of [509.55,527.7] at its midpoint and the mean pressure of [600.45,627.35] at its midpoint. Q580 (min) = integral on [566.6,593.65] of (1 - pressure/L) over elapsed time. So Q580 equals 2.3 min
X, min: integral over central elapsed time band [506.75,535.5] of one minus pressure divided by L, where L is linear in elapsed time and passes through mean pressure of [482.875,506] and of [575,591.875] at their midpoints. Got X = -5.0 min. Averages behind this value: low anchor 60.2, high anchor 75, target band 75.8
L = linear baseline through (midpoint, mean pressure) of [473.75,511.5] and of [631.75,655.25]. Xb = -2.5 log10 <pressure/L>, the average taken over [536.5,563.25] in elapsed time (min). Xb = -0.06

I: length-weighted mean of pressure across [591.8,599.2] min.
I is 76.9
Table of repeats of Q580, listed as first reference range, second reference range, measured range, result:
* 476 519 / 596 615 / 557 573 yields 0.74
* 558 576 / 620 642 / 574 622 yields -2.99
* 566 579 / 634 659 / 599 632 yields -1.63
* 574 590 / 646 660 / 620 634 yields 0.67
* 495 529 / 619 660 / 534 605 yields 4.31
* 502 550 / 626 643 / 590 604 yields -0.75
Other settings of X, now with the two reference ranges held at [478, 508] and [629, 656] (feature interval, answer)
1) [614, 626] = -0.96 min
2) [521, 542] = -3.50 min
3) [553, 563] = -0.27 min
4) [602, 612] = -0.68 min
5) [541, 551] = -0.53 min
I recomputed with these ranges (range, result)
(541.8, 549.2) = 70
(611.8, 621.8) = 83.3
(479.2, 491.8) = 47.9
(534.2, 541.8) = 74.4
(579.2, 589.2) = 75.7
